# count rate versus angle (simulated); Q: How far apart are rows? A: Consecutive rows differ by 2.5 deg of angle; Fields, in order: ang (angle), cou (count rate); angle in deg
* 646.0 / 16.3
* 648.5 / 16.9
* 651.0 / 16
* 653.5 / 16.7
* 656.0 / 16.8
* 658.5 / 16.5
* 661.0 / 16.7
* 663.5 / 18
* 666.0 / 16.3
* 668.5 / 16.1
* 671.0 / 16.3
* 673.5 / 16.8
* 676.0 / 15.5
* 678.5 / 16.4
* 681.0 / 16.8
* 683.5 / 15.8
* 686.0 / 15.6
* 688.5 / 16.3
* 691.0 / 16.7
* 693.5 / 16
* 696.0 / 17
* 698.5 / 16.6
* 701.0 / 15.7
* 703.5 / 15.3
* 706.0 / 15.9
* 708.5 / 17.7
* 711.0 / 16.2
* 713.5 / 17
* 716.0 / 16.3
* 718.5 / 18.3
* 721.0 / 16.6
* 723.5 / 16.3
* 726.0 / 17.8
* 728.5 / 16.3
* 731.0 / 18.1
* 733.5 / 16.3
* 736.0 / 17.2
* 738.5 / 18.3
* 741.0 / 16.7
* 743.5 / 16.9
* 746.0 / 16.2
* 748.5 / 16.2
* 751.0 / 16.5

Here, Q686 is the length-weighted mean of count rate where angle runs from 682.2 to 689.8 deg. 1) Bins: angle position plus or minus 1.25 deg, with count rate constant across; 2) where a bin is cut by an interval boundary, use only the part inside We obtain 15.9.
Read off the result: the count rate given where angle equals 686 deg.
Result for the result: 15.6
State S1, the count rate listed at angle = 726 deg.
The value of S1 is 17.8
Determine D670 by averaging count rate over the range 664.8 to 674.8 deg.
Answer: 16.4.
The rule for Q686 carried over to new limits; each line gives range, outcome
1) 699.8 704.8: 15.5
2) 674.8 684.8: 16.1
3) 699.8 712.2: 16.2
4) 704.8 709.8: 16.8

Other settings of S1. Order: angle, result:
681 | 16.8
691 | 16.7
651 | 16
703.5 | 15.3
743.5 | 16.9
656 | 16.8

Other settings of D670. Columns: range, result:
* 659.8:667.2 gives 17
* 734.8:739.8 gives 17.7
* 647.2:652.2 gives 16.5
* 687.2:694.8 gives 16.3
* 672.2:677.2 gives 16.2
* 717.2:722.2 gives 17.4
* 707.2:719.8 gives 17.1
